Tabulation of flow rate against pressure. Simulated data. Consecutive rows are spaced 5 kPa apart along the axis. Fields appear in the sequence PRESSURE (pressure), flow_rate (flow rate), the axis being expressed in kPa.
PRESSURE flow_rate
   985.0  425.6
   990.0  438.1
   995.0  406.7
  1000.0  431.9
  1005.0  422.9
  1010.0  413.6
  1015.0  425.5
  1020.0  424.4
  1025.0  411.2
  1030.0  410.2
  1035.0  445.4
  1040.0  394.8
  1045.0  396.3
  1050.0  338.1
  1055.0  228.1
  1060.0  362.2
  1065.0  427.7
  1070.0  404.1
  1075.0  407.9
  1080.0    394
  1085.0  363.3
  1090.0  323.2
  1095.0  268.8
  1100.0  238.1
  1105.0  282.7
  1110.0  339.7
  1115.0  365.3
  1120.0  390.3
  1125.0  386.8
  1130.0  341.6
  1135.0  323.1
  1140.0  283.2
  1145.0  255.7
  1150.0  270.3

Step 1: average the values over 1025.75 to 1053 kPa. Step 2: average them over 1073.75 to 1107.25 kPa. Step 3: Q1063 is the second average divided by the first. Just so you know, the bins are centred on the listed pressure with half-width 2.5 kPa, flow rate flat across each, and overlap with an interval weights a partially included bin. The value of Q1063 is 0.82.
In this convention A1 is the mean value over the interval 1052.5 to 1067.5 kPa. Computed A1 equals 339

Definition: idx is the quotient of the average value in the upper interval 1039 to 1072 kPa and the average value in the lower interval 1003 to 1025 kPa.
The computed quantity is 0.86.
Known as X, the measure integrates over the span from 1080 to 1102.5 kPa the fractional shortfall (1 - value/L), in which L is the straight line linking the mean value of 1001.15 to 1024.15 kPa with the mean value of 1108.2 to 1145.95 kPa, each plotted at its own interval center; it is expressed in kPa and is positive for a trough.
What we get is 3.49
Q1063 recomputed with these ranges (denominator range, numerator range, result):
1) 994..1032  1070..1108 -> 0.79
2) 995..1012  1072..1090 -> 0.90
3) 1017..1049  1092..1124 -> 0.77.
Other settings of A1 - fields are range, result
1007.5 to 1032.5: 417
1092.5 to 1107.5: 263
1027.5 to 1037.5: 428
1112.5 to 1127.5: 381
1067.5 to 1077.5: 406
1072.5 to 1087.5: 388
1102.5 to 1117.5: 329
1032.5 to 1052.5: 394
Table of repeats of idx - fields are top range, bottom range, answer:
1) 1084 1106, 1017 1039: 0.69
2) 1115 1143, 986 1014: 0.82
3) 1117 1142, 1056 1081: 0.89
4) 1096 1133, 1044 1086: 0.90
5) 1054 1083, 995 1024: 0.90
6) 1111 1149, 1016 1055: 0.85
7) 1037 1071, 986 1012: 0.86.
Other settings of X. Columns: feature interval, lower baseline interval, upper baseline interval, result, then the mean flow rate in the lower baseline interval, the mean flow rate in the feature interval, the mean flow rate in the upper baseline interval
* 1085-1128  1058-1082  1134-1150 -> 1.3 kPa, 400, 327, 281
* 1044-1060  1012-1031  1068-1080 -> 3.5 kPa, 418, 320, 404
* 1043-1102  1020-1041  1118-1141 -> 6.4 kPa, 418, 346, 348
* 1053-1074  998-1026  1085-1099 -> -1.2 kPa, 422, 362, 302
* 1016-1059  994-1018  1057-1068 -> 2.3 kPa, 421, 382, 388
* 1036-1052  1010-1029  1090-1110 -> -0.3 kPa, 419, 384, 280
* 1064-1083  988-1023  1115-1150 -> -1.7 kPa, 423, 406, 328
